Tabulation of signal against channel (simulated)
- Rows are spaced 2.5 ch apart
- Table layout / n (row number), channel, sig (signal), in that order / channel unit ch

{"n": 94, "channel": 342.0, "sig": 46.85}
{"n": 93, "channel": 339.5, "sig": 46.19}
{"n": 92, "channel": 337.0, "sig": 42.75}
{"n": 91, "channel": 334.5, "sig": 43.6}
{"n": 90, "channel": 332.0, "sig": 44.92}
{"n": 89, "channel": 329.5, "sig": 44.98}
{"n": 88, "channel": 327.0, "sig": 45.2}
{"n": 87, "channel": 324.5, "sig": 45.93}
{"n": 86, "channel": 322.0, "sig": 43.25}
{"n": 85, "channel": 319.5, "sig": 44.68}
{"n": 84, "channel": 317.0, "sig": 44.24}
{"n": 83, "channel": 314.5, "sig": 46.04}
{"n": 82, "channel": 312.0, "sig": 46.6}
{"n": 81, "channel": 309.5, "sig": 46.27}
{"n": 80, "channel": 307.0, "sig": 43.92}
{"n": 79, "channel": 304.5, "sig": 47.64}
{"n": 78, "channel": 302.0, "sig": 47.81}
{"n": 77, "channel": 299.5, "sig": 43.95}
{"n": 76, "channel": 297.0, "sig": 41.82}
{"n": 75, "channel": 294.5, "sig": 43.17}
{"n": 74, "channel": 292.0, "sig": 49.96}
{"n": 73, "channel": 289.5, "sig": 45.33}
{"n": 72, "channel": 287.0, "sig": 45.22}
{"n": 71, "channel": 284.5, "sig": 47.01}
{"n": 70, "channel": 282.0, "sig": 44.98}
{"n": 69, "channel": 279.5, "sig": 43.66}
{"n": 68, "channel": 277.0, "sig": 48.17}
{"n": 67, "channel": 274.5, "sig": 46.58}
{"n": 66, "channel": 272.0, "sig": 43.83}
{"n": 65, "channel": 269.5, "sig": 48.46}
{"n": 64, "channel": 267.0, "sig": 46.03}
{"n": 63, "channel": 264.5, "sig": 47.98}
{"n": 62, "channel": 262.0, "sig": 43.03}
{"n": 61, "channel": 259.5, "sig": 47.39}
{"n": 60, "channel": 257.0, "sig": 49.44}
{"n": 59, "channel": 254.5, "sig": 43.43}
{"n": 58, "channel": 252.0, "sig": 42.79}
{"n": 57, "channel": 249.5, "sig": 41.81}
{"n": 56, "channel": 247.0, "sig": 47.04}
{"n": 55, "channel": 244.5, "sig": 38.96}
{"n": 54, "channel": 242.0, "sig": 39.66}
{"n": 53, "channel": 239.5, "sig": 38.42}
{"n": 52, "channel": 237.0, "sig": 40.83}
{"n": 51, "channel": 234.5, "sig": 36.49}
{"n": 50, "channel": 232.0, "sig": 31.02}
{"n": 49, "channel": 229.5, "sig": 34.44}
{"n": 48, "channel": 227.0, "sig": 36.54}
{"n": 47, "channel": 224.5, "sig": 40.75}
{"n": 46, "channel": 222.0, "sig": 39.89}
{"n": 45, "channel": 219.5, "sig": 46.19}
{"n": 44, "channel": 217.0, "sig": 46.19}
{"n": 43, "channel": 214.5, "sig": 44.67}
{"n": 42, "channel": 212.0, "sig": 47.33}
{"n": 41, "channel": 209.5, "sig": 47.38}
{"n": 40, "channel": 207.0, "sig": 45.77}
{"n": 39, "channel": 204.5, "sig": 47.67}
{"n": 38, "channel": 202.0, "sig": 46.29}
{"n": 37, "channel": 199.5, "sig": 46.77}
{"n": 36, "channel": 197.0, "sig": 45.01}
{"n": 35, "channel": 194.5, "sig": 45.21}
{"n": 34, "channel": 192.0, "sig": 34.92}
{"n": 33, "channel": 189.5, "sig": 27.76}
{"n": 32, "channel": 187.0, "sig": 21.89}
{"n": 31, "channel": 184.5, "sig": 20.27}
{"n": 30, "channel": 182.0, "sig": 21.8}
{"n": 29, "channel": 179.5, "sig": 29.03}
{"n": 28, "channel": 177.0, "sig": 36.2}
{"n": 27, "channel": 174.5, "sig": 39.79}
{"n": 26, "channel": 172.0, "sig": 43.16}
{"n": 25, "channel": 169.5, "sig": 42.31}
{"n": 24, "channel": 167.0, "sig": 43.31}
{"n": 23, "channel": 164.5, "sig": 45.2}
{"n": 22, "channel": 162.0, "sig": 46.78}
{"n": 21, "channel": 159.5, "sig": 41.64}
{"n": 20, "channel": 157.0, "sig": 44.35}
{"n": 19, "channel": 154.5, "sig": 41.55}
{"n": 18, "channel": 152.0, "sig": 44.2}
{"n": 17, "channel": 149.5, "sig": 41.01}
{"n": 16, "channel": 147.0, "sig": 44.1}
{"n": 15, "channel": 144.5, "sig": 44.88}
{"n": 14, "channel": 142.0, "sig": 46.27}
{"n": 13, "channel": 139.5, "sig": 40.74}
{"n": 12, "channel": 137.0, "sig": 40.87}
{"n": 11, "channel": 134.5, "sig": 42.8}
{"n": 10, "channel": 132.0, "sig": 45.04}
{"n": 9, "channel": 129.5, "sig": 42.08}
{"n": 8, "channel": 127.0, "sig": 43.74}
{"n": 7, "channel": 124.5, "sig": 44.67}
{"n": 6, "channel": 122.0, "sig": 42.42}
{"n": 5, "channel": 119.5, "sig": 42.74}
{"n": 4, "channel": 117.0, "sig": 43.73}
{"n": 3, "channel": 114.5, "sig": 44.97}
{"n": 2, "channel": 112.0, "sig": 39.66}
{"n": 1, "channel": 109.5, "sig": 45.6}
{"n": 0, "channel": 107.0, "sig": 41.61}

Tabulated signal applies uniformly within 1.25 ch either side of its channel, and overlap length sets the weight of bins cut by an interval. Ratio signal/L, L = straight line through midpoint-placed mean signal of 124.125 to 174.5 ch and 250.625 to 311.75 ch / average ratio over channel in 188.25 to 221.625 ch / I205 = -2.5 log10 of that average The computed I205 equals 0.01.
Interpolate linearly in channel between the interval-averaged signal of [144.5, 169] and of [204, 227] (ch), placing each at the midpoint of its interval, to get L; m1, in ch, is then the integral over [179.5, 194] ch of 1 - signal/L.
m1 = 5.7 ch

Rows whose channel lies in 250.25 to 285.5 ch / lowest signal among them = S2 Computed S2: 42.79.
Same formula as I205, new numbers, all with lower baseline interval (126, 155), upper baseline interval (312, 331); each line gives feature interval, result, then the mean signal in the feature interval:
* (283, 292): -0.041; 46.4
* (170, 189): 0.380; 30.7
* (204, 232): 0.031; 42.7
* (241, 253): 0.054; 42.1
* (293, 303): 0.013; 44.2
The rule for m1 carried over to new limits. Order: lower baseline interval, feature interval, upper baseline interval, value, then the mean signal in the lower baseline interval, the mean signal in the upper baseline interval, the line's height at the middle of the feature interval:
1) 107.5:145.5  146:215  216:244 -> 1.6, 43.3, 39.1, 41.1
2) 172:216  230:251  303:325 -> 1.0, 38.3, 45.4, 41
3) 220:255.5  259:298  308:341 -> -3.4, 39.5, 45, 42.1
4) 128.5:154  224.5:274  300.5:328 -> 3.0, 43.2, 45.6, 44.7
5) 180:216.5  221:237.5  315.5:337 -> 1.3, 38.7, 44.5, 40.1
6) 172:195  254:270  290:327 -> -2.6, 31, 45.4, 40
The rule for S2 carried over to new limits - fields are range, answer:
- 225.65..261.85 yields 31.02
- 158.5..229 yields 20.27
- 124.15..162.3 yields 40.74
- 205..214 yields 45.77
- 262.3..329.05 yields 41.82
